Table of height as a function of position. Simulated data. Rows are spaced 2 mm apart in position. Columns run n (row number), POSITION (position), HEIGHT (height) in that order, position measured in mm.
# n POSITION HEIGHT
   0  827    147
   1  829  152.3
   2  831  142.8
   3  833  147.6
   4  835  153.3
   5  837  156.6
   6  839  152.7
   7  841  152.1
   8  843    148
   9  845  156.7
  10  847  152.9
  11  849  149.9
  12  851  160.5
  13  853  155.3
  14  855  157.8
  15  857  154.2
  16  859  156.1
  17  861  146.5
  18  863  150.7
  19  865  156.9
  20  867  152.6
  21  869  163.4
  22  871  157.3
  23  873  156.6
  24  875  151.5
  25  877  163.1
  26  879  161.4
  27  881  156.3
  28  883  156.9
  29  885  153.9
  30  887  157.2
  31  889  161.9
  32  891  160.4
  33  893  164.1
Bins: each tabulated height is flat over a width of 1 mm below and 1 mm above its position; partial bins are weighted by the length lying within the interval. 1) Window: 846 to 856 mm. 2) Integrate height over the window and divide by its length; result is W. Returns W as 155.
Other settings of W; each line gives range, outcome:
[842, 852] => 154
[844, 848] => 155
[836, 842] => 154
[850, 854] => 158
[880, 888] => 156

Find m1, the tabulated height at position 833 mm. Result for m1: 147.6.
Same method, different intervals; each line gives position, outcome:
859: 156.1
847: 152.9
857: 154.2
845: 156.7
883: 156.9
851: 160.5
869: 163.4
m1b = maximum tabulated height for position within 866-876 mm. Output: 163.4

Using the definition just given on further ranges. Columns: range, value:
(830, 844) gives 156.6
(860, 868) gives 156.9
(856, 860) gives 156.1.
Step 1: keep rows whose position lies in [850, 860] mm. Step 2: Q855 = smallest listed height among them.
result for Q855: 154.2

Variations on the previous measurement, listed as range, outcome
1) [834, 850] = 148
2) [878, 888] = 153.9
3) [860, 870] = 146.5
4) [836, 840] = 152.7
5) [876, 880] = 161.4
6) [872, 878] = 151.5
